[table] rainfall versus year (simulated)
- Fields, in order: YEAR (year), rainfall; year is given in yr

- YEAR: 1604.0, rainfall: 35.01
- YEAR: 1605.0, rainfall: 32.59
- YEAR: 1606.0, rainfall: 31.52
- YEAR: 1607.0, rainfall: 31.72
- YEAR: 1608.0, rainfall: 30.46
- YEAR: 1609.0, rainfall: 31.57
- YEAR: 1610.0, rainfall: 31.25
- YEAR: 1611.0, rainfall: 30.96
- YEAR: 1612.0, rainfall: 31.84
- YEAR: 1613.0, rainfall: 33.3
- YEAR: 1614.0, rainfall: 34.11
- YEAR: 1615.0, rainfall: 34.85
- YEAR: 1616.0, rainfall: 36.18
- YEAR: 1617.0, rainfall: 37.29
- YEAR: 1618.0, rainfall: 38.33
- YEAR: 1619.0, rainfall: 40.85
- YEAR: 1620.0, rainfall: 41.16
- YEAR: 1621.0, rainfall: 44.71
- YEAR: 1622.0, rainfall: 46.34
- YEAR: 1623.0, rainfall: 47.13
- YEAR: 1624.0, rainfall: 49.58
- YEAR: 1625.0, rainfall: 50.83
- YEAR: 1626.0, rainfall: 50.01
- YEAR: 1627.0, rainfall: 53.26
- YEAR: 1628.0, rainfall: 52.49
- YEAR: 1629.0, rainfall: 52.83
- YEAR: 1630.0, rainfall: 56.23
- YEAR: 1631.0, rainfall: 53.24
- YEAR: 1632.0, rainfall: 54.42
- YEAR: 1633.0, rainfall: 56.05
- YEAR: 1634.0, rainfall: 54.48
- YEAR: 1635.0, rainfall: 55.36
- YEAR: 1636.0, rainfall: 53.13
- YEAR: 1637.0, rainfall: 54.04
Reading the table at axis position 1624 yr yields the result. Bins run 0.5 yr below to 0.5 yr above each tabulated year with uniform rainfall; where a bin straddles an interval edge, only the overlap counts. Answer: 49.58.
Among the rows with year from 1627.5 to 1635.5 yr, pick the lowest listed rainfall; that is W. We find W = 52.49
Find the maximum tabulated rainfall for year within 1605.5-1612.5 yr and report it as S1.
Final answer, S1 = 31.84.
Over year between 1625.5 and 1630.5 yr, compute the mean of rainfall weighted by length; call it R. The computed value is 53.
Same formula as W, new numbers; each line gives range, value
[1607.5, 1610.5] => 30.46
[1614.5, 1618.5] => 34.85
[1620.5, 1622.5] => 44.71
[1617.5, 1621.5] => 38.33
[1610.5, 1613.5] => 30.96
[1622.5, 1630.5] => 47.13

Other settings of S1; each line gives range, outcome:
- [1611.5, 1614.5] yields 34.11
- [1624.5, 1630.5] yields 56.23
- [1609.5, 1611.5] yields 31.25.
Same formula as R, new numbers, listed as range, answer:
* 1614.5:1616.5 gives 35.5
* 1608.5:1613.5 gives 31.8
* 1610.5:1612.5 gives 31.4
